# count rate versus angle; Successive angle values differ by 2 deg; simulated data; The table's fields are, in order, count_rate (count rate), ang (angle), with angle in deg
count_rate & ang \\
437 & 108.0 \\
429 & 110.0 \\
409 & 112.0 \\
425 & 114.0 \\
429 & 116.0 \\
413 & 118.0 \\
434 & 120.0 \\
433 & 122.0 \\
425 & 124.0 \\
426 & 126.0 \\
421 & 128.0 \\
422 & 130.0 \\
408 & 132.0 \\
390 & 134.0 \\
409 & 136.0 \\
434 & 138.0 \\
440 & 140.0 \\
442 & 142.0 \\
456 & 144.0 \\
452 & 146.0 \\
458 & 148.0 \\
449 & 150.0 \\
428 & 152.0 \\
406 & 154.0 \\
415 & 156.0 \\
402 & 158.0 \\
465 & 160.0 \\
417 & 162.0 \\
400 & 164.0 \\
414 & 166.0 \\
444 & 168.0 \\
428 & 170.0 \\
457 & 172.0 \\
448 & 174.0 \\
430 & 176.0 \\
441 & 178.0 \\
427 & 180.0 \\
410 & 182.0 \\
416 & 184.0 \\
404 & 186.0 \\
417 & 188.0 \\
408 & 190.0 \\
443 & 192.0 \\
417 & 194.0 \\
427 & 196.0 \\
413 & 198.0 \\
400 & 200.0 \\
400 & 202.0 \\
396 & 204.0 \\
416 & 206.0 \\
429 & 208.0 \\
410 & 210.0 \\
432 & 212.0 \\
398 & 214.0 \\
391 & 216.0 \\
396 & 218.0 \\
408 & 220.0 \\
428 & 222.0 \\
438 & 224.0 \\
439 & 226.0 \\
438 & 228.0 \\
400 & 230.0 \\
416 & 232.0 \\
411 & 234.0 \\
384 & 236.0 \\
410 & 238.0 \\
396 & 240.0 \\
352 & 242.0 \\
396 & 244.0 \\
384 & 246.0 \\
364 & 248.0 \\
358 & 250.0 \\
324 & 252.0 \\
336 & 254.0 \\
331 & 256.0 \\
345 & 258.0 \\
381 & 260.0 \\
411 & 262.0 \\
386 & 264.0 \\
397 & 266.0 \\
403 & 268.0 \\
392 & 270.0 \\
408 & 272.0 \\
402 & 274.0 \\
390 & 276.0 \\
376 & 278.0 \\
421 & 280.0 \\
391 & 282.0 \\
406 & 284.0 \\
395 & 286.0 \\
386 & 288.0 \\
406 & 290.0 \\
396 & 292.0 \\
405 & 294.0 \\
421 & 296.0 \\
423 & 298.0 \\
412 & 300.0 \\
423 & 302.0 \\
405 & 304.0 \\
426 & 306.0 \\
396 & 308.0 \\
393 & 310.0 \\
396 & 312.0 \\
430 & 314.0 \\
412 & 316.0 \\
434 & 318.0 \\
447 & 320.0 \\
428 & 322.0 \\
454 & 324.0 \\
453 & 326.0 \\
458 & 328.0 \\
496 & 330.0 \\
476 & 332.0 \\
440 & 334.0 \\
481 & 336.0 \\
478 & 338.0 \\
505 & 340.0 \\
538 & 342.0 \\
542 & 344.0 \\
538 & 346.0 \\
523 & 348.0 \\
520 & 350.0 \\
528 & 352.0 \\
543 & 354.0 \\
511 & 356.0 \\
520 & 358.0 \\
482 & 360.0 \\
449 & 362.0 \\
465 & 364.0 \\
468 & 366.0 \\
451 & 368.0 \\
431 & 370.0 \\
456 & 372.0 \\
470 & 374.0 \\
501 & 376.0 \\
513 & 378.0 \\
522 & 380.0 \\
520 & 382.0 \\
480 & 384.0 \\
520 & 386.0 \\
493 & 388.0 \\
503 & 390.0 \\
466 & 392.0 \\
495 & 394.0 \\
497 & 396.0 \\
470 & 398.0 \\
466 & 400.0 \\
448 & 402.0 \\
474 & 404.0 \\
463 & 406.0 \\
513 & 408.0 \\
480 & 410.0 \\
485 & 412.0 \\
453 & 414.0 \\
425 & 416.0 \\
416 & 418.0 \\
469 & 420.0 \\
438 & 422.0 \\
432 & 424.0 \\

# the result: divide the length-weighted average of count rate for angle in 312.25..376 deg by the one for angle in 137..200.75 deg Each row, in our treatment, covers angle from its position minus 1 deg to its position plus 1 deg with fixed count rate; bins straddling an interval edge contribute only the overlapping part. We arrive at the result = 1.11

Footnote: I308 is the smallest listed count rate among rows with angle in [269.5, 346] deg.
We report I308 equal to 376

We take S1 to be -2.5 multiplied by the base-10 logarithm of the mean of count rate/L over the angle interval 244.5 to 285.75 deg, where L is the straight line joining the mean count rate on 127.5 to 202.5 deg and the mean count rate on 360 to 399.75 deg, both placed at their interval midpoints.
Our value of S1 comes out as 0.19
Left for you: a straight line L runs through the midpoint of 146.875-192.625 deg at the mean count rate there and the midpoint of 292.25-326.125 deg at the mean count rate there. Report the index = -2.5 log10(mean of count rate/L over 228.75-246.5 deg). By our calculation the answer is 0.08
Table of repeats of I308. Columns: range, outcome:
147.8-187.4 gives 400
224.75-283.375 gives 324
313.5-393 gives 412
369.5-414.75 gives 431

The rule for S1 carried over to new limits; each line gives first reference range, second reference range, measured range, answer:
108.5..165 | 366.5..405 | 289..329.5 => 0.11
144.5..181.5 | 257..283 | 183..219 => 0.02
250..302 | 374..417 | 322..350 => -0.12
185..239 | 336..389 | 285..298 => 0.14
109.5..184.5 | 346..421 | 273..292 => 0.16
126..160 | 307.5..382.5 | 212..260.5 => 0.16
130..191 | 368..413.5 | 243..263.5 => 0.23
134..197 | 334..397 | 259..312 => 0.17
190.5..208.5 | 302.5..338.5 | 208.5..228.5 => 0.00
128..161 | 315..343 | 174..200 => 0.04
